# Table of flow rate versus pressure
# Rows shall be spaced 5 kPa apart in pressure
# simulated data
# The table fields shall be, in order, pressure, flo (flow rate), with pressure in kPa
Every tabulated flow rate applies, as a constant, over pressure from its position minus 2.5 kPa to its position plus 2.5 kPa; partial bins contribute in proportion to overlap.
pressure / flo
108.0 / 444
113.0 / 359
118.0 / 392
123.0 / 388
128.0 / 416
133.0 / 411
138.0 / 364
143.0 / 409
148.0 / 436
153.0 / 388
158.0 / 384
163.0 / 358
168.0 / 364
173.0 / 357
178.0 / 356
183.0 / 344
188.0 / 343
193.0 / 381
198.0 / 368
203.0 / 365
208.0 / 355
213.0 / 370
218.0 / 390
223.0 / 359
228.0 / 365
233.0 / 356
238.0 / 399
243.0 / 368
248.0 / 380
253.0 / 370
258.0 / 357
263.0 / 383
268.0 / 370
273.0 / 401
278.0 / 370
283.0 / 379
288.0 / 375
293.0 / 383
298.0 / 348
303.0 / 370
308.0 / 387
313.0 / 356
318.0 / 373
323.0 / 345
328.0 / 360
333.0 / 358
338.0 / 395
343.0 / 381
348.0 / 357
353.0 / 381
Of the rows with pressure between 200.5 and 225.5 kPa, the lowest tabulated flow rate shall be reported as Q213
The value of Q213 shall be 355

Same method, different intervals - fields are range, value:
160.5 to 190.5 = 343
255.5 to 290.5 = 357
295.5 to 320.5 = 348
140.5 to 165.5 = 358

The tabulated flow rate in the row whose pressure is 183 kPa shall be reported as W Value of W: 344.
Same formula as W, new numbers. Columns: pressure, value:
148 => 436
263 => 383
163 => 358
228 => 365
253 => 370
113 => 359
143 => 409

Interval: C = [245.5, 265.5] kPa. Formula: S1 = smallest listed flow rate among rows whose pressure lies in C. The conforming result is 357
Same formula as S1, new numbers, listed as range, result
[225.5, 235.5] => 356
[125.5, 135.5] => 411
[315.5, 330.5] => 345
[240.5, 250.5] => 368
